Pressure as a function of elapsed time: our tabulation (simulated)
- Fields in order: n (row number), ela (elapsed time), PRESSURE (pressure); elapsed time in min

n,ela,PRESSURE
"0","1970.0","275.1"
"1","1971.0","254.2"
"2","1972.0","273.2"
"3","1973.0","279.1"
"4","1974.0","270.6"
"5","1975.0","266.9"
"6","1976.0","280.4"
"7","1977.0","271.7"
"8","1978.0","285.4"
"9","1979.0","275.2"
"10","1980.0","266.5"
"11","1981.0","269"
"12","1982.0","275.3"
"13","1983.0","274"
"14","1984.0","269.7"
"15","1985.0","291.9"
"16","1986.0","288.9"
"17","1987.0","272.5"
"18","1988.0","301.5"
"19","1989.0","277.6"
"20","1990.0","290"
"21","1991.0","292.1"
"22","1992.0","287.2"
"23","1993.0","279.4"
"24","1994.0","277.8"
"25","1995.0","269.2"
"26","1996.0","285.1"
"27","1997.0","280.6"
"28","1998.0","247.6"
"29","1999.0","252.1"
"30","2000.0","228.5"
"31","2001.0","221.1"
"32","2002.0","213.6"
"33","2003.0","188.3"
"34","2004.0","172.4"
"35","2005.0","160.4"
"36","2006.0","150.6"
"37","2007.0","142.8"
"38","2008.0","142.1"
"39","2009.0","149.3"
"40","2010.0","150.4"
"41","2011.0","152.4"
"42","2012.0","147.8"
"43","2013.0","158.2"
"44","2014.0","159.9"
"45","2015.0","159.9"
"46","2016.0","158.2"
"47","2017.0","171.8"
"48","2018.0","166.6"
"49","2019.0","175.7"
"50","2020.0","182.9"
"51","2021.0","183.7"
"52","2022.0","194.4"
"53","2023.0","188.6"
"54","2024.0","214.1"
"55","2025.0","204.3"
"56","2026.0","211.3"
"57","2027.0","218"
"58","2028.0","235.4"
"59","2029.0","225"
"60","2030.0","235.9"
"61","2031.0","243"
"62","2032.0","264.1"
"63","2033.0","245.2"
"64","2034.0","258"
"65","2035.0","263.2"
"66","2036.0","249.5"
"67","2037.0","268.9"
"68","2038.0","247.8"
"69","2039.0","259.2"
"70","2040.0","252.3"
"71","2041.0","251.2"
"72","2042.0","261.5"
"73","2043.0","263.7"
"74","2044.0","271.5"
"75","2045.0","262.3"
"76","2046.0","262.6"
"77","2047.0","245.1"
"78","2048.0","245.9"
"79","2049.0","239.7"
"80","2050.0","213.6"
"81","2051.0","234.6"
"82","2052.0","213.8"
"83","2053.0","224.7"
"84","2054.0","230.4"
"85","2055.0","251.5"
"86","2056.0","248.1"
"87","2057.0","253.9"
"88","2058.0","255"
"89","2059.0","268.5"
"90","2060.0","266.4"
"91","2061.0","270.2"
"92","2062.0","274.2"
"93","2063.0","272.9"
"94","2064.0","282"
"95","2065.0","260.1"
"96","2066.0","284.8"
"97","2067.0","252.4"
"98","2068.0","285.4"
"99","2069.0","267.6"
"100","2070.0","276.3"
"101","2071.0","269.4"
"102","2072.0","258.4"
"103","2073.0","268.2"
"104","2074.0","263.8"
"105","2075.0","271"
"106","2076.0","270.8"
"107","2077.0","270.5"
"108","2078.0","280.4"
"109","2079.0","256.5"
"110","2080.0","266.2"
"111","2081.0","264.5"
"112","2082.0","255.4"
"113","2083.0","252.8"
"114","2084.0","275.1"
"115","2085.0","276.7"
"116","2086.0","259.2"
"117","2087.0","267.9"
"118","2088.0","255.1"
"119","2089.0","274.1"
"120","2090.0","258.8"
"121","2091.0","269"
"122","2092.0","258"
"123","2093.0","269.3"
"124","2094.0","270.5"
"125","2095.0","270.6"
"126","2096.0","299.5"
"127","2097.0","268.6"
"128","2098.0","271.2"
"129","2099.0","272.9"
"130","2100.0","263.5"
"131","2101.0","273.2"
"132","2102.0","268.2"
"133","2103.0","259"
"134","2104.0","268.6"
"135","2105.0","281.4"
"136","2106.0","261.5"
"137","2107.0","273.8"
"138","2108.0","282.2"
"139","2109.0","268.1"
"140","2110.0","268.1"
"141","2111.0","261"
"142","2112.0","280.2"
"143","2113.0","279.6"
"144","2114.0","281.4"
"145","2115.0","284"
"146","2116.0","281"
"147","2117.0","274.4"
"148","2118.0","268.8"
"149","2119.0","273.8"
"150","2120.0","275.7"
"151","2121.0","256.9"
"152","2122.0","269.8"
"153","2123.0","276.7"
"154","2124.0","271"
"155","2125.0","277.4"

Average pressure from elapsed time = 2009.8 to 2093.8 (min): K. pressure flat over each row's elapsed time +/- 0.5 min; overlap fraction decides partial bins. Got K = 241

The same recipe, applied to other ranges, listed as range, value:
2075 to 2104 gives 268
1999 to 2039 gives 199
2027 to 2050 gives 251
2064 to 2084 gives 268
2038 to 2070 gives 256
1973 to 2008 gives 254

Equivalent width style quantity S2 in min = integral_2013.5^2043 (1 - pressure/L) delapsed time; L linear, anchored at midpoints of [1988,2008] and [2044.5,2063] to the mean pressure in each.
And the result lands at 2.9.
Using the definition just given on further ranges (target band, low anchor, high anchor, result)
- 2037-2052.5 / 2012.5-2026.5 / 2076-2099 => -2.65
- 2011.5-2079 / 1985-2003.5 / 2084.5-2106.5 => 7.15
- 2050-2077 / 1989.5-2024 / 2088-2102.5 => -1.53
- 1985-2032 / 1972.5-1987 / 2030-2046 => 9.23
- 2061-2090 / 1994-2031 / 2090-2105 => -2.02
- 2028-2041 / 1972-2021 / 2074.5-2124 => -0.30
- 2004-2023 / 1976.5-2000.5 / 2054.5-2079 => 7.68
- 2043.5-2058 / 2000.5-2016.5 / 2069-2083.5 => -1.00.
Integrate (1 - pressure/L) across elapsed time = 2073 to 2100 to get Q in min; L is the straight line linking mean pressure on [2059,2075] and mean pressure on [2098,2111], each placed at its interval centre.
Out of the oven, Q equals 0.2 min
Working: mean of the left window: 270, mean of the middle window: 268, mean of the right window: 270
